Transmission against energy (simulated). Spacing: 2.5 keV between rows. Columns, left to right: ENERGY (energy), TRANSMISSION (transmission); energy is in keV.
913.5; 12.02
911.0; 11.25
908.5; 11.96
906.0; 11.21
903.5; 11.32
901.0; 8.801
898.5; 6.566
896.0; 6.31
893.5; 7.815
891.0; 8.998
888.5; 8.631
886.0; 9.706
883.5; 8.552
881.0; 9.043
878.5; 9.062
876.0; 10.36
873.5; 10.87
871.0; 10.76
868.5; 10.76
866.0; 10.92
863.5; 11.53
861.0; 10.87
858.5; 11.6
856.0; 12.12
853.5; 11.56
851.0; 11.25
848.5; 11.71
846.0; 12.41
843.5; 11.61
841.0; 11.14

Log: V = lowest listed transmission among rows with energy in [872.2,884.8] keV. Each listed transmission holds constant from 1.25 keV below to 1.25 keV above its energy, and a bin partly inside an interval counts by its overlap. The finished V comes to 8.552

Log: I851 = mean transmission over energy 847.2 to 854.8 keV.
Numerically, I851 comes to 11.5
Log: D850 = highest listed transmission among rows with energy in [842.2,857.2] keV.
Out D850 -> 12.41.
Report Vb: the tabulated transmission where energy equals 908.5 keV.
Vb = 11.96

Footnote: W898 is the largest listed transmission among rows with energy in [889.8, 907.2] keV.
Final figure 11.32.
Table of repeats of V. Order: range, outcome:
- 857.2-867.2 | 10.87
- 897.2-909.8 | 6.566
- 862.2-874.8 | 10.76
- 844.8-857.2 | 11.25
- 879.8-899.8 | 6.31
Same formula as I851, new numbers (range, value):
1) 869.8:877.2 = 10.7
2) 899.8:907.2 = 10.4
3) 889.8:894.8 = 8.38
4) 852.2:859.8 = 11.8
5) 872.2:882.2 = 9.84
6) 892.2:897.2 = 7.09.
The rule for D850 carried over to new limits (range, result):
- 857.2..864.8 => 11.6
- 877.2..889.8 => 9.706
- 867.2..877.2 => 10.87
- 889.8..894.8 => 8.998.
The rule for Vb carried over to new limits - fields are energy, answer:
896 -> 6.31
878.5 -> 9.062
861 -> 10.87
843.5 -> 11.61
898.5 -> 6.566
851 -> 11.25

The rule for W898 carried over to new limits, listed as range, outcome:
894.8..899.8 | 6.566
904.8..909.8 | 11.96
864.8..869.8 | 10.92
